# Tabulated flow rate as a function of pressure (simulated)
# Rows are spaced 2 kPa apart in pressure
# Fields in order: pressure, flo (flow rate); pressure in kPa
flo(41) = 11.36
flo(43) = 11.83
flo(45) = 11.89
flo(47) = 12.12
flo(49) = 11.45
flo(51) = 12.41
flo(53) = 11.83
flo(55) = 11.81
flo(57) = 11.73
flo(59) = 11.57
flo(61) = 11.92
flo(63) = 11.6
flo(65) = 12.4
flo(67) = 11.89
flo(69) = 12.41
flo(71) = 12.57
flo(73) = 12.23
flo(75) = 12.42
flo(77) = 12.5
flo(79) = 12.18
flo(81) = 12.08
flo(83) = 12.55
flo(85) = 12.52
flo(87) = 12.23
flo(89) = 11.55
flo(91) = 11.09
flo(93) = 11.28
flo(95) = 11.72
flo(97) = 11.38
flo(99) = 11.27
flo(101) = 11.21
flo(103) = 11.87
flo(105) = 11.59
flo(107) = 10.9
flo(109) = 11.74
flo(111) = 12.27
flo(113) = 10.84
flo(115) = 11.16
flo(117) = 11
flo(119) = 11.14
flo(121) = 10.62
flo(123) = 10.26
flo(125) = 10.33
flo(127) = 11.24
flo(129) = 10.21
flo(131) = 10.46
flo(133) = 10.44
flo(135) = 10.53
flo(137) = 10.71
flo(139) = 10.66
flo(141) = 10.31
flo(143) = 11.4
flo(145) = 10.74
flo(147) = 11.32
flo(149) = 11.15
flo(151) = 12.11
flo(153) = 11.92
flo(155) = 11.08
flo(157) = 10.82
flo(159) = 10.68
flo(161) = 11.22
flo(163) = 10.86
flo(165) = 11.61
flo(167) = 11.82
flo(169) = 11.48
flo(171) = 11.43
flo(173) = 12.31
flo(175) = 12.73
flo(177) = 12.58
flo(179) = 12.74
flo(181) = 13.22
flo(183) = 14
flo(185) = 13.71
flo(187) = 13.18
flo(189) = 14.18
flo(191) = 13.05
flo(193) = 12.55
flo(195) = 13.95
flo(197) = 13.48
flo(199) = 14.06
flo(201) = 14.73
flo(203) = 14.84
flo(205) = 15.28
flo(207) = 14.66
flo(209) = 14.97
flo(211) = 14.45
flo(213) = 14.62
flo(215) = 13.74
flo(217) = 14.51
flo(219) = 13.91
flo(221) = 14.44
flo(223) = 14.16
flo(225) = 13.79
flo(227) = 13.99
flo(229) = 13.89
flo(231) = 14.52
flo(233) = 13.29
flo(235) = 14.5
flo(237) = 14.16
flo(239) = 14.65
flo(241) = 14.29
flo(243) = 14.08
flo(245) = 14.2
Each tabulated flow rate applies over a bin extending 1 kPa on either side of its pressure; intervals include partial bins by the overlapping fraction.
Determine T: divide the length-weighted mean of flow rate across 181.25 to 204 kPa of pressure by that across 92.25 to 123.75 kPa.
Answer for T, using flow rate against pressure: 1.22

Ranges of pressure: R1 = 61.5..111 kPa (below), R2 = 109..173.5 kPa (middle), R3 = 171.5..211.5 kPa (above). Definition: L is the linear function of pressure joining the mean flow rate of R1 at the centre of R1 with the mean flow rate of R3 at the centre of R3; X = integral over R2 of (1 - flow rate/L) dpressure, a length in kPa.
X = 8.87 kPa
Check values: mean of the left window 11.9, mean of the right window 13.7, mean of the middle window 11.1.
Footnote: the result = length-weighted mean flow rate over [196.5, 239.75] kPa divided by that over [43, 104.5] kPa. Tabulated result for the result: 1.20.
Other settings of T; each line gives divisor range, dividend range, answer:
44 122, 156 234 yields 1.13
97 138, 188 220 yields 1.29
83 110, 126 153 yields 0.94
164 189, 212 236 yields 1.12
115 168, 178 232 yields 1.28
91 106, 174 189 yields 1.16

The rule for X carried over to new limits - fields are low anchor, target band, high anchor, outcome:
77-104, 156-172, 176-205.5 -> 2.35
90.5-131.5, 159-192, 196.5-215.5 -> 2.46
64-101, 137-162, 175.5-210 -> 3.82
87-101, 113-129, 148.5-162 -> 0.82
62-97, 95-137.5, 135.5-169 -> 2.10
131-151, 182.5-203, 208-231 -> -1.02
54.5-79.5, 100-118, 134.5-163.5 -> 0.25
